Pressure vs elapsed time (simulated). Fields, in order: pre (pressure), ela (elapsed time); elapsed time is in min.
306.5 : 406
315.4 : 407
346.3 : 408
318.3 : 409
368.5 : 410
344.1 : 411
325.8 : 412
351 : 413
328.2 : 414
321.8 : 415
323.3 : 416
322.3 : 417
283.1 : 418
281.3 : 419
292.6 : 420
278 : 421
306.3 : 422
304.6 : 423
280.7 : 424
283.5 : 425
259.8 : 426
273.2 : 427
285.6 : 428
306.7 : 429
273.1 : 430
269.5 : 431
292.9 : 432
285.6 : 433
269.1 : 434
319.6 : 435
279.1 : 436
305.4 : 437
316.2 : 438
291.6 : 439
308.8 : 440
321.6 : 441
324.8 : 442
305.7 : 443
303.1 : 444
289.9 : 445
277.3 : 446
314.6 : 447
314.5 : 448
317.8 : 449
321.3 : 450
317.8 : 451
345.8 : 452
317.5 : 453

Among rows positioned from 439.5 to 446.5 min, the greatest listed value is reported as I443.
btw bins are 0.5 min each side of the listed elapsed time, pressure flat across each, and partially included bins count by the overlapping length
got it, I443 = 324.8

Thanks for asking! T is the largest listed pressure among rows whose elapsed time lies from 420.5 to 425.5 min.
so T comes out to 306.3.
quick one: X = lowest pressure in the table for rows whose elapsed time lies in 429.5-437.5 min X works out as 269.1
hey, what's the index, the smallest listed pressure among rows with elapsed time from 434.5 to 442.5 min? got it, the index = 279.1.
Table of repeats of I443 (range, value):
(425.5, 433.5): 306.7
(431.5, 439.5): 319.6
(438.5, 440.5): 308.8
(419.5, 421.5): 292.6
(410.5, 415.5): 351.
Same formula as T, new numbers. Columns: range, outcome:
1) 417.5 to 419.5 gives 283.1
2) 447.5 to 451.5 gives 321.3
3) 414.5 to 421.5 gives 323.3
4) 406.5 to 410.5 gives 368.5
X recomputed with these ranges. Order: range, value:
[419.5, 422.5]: 278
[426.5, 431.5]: 269.5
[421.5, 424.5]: 280.7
